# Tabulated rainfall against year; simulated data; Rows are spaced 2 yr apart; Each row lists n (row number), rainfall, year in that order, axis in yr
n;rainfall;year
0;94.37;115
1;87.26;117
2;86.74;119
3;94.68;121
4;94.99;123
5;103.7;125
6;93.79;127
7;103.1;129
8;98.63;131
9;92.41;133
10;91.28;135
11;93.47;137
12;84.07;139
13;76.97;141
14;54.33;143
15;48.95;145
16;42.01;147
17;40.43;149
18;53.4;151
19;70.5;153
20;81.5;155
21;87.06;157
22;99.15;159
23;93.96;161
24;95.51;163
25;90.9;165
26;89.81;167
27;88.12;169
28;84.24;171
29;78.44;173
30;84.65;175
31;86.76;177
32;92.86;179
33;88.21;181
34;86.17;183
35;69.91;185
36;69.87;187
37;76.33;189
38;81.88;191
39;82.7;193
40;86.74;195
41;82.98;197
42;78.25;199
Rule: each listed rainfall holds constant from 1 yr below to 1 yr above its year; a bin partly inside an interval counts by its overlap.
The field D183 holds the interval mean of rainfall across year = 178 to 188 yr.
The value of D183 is 81.4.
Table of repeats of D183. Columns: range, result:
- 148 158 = 66.6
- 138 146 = 66.1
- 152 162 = 86.4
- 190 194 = 82.3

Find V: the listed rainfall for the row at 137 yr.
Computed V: 93.47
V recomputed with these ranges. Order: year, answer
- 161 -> 93.96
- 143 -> 54.33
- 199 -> 78.25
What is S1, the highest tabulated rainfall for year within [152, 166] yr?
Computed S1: 99.15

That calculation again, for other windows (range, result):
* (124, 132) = 103.7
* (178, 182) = 92.86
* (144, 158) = 87.06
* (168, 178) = 88.12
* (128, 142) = 103.1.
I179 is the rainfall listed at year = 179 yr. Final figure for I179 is 92.86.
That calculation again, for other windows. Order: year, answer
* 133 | 92.41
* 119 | 86.74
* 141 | 76.97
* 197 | 82.98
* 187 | 69.87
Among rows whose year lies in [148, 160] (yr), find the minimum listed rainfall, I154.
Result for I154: 40.43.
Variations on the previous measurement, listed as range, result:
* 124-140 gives 84.07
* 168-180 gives 78.44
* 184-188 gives 69.87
